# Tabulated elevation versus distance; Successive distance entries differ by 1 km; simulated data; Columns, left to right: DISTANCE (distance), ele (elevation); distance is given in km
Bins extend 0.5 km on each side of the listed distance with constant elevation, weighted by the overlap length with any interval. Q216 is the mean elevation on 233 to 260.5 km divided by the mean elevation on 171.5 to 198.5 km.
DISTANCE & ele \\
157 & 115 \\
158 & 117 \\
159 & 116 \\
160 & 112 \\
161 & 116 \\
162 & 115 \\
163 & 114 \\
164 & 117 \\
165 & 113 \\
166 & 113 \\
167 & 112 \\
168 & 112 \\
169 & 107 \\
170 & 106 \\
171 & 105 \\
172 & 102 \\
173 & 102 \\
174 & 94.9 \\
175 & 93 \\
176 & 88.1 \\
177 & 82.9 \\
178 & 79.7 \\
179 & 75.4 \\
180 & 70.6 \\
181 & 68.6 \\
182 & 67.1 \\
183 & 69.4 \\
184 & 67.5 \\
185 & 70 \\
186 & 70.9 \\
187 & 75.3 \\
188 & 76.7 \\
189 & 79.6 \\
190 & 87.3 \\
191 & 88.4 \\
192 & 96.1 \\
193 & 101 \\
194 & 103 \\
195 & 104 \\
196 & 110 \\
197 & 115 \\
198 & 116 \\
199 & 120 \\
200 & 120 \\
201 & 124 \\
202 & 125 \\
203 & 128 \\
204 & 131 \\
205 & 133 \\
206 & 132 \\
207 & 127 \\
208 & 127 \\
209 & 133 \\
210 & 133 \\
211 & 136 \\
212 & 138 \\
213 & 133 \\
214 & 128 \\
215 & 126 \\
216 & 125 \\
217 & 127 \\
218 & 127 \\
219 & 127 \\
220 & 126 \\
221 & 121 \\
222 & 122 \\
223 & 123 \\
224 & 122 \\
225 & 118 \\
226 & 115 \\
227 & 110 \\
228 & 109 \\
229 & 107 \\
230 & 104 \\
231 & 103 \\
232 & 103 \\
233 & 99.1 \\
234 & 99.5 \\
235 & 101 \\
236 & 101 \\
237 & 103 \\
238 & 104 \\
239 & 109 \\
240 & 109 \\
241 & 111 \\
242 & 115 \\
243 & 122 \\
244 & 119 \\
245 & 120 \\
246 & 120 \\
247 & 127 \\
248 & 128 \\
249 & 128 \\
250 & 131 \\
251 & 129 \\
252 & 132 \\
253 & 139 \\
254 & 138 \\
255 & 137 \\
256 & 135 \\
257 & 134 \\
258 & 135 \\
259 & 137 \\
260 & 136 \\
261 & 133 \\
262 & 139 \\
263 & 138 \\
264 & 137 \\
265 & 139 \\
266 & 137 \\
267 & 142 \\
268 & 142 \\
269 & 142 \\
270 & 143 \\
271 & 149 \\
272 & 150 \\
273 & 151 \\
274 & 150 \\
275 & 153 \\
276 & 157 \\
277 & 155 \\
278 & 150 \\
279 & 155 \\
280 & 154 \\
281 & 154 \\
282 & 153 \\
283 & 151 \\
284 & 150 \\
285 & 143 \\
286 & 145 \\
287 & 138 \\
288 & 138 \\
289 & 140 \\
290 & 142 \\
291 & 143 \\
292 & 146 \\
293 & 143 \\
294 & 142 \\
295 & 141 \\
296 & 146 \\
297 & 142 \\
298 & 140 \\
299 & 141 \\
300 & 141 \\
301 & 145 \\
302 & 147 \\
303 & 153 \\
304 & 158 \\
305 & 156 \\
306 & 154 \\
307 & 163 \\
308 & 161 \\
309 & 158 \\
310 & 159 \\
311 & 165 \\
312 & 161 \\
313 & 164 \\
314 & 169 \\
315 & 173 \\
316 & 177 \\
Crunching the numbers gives 1.4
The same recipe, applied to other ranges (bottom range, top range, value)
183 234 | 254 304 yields 1.28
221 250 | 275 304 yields 1.30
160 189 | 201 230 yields 1.35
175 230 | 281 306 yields 1.35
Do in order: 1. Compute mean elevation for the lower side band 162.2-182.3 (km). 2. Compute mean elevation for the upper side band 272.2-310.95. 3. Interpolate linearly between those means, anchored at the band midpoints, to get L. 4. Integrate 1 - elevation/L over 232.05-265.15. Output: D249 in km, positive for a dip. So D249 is 1.8 km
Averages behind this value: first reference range 96.7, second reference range 149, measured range 123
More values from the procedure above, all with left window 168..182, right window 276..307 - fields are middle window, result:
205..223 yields -3.2 km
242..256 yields -0.2 km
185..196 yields 1.1 km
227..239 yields 1.5 km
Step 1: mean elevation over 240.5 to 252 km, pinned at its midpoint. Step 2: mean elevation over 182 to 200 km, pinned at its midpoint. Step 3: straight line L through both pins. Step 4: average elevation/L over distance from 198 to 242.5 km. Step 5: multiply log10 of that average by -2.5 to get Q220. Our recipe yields -0.114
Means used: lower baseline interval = 91.3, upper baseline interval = 123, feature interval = 119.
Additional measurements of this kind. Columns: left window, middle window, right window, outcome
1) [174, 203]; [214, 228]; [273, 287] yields -0.09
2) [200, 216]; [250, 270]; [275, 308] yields 0.03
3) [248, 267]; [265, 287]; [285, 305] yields -0.07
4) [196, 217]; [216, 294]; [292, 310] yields 0.06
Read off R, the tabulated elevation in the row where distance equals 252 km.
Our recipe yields 132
